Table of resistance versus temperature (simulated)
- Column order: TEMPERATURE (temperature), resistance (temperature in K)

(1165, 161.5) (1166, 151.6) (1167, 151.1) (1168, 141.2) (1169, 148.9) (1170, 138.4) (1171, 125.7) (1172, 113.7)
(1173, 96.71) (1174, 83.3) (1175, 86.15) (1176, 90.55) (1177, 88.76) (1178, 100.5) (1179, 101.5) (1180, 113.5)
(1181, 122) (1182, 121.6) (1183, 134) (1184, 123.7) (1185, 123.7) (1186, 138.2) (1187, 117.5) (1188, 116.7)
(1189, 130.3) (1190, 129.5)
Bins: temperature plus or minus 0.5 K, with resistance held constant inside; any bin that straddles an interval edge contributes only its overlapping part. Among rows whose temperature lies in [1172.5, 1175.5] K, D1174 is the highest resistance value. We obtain 96.71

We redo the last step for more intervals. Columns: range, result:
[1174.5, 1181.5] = 122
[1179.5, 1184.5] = 134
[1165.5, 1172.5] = 151.6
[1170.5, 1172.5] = 125.7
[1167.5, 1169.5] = 148.9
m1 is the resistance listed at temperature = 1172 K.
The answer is 113.7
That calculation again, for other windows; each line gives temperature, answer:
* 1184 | 123.7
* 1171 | 125.7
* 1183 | 134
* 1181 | 122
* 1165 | 161.5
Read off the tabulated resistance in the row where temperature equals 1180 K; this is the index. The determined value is 113.5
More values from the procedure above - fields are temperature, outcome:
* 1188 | 116.7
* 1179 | 101.5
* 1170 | 138.4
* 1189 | 130.3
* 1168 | 141.2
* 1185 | 123.7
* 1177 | 88.76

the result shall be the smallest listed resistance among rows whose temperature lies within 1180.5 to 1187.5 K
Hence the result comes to 117.5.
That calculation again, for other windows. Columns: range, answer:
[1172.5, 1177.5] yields 83.3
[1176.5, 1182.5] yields 88.76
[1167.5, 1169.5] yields 141.2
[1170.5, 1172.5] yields 113.7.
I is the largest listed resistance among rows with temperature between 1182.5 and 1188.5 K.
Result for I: 138.2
